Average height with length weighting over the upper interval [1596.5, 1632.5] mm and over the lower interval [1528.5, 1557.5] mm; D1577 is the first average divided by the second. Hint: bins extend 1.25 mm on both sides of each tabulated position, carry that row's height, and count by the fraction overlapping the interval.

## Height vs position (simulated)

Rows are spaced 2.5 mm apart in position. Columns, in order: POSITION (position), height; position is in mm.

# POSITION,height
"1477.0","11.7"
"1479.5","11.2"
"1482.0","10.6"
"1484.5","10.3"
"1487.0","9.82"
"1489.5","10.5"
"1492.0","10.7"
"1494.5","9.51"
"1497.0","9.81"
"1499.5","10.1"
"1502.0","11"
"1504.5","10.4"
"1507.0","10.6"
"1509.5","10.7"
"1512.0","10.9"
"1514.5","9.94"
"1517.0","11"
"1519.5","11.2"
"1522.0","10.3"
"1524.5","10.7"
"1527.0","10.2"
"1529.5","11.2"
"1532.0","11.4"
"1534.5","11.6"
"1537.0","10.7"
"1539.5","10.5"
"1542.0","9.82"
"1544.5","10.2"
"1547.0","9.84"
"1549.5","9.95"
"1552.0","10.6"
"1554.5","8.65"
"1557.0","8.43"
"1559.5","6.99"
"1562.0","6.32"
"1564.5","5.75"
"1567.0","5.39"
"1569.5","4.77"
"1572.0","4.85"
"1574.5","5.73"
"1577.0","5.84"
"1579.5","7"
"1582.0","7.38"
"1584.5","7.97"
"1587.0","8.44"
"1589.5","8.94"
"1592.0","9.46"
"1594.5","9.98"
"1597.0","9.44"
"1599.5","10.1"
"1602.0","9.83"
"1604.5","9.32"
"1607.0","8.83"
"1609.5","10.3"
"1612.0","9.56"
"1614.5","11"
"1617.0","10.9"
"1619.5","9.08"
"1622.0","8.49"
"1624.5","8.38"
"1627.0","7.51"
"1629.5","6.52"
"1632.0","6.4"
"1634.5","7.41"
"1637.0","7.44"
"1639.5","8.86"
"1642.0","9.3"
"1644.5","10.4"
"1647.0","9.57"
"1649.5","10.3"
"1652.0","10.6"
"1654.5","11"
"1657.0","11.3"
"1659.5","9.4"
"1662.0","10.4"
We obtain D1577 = 0.88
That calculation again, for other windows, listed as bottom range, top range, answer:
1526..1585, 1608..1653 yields 1.07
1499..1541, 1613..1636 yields 0.78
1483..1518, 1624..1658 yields 0.86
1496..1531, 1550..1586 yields 0.65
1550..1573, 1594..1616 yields 1.41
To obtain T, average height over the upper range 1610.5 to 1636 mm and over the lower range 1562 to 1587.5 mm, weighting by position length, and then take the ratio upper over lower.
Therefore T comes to 1.37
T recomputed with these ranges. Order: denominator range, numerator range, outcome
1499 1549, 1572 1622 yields 0.83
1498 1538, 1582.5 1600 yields 0.84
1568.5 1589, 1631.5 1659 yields 1.42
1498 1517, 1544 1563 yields 0.84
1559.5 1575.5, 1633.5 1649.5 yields 1.61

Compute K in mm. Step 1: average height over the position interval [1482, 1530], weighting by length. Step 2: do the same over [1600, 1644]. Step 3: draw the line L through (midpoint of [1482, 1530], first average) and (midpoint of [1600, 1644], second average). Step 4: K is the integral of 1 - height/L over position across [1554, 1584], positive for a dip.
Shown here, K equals 9.9 mm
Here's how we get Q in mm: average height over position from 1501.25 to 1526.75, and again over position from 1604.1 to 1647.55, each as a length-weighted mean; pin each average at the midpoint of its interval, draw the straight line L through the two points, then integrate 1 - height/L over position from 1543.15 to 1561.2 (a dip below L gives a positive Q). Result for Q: 1.6 mm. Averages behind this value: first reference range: 10.6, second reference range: 8.83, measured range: 9.17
